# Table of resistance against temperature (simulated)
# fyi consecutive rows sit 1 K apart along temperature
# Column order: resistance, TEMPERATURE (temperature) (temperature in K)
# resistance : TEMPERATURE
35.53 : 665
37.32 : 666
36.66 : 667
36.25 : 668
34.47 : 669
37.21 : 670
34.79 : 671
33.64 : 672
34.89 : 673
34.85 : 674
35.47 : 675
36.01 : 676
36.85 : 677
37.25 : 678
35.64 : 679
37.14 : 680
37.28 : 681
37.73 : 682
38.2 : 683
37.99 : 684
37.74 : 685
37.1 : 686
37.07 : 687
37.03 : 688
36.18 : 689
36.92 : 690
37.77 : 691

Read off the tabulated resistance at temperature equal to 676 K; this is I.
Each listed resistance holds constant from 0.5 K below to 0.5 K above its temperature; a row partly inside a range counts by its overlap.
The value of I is 36.01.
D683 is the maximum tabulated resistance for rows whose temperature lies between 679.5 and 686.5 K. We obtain 38.2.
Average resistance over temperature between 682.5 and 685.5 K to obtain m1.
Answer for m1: 38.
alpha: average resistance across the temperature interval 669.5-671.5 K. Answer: 36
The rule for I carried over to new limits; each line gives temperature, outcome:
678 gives 37.25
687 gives 37.07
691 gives 37.77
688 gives 37.03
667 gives 36.66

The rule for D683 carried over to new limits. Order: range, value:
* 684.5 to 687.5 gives 37.74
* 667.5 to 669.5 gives 36.25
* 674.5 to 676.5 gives 36.01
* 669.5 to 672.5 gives 37.21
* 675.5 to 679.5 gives 37.25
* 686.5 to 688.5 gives 37.07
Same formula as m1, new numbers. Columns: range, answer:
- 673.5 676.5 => 35.4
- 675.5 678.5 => 36.7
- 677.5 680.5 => 36.7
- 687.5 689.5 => 36.6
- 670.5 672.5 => 34.2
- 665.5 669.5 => 36.2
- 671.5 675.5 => 34.7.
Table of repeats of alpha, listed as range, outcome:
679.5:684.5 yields 37.7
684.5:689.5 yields 37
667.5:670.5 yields 36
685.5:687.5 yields 37.1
